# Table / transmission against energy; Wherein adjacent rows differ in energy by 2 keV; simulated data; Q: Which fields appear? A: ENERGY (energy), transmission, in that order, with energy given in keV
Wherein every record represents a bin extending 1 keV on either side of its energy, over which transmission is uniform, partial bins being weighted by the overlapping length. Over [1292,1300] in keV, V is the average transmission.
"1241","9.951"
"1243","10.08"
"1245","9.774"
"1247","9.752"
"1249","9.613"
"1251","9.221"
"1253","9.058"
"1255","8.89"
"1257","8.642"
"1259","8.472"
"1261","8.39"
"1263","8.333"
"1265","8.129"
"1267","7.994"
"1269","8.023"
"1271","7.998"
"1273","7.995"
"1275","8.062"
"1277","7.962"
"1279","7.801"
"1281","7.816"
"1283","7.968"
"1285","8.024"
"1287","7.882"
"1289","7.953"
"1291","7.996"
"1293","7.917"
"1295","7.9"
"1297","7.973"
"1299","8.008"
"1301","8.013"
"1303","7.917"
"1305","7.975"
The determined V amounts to 7.95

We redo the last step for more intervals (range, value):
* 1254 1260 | 8.67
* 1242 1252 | 9.69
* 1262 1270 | 8.12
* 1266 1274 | 8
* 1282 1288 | 7.96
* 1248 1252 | 9.42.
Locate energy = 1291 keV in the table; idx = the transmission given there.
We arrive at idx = 7.996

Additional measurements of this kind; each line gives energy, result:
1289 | 7.953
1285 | 8.024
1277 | 7.962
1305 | 7.975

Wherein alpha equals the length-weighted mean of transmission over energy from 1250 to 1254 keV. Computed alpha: 9.14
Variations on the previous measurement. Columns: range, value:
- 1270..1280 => 7.96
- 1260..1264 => 8.36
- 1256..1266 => 8.39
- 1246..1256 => 9.31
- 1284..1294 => 7.95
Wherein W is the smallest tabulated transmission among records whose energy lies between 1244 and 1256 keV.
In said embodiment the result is 8.89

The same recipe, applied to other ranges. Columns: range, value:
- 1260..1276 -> 7.994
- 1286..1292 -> 7.882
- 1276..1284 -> 7.801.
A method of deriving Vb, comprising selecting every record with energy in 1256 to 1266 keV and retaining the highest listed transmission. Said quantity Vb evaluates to 8.642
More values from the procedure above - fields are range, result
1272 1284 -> 8.062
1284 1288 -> 8.024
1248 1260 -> 9.613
